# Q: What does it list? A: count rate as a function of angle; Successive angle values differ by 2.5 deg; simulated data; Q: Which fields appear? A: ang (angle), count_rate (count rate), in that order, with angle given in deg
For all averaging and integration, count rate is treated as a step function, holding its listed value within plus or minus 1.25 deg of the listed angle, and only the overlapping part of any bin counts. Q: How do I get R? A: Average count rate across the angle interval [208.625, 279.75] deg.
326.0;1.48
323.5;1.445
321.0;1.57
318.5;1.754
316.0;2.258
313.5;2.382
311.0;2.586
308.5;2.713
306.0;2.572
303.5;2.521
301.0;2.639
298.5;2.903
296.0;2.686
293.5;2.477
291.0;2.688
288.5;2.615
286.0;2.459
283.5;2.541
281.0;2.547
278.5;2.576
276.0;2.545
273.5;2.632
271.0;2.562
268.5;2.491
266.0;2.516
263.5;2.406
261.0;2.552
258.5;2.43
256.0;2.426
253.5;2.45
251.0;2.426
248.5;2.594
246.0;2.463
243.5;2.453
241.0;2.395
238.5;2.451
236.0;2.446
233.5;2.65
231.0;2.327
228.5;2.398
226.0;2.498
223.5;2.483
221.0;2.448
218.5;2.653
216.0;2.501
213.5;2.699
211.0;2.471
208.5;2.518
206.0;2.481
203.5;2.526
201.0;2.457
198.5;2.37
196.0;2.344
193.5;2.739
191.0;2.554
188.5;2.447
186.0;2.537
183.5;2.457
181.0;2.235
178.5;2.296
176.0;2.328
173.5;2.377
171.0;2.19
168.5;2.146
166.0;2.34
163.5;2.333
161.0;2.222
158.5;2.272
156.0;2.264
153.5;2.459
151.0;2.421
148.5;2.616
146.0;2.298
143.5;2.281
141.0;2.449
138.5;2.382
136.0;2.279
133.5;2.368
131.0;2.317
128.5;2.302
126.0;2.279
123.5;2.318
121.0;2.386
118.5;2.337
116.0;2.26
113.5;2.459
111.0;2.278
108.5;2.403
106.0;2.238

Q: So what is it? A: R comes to 2.5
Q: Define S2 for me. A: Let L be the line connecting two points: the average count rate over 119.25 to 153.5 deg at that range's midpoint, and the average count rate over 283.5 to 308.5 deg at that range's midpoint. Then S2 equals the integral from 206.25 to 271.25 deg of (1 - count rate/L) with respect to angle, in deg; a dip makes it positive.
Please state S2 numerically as 1.0 deg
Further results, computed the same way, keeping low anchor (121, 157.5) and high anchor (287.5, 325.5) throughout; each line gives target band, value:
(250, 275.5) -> -1.4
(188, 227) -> -2.5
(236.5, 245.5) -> -0.3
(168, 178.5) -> 0.4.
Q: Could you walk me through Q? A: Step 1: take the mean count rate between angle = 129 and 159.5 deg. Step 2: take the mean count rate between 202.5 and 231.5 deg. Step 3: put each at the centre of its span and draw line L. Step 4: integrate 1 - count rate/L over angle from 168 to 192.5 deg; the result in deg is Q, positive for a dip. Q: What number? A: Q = 0.7 deg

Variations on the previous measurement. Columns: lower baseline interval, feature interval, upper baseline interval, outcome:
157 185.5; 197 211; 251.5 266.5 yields -0.7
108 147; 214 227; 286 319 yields -0.4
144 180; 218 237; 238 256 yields -0.4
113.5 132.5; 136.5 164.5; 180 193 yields 0.3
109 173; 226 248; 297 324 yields -1.2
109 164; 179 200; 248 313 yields -0.3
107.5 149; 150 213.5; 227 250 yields 0.2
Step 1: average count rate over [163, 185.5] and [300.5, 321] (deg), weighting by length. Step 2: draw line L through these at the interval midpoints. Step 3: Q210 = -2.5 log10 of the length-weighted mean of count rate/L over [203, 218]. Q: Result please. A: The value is -0.10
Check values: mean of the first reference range 2.31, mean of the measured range 2.54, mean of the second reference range 2.37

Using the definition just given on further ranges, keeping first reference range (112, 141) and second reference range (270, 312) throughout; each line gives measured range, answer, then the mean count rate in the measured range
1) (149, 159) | 0.00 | 2.38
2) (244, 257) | 0.03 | 2.47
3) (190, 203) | -0.02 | 2.49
